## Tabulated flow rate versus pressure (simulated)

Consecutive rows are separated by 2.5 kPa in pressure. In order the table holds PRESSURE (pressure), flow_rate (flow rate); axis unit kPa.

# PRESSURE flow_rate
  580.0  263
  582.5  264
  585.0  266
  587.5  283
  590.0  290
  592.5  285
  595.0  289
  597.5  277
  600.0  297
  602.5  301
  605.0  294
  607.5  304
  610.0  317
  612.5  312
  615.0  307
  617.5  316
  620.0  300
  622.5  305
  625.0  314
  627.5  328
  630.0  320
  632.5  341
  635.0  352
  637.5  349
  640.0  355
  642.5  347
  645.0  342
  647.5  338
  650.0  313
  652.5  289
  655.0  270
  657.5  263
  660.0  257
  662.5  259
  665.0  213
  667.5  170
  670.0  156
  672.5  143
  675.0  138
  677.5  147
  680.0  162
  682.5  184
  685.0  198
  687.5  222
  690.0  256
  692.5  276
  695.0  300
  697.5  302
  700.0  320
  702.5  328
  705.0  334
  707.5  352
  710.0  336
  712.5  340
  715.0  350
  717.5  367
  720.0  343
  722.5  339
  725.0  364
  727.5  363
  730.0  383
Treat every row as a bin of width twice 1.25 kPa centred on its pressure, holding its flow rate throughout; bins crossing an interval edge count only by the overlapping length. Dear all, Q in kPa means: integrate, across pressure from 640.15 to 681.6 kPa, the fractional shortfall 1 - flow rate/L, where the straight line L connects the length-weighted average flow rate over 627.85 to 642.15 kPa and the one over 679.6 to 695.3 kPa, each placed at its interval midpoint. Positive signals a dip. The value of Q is 7.2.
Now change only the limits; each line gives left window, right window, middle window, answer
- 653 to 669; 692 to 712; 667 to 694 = 8.91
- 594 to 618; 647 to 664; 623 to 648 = -4.22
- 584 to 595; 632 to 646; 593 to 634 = 0.86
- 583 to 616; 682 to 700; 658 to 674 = 3.89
